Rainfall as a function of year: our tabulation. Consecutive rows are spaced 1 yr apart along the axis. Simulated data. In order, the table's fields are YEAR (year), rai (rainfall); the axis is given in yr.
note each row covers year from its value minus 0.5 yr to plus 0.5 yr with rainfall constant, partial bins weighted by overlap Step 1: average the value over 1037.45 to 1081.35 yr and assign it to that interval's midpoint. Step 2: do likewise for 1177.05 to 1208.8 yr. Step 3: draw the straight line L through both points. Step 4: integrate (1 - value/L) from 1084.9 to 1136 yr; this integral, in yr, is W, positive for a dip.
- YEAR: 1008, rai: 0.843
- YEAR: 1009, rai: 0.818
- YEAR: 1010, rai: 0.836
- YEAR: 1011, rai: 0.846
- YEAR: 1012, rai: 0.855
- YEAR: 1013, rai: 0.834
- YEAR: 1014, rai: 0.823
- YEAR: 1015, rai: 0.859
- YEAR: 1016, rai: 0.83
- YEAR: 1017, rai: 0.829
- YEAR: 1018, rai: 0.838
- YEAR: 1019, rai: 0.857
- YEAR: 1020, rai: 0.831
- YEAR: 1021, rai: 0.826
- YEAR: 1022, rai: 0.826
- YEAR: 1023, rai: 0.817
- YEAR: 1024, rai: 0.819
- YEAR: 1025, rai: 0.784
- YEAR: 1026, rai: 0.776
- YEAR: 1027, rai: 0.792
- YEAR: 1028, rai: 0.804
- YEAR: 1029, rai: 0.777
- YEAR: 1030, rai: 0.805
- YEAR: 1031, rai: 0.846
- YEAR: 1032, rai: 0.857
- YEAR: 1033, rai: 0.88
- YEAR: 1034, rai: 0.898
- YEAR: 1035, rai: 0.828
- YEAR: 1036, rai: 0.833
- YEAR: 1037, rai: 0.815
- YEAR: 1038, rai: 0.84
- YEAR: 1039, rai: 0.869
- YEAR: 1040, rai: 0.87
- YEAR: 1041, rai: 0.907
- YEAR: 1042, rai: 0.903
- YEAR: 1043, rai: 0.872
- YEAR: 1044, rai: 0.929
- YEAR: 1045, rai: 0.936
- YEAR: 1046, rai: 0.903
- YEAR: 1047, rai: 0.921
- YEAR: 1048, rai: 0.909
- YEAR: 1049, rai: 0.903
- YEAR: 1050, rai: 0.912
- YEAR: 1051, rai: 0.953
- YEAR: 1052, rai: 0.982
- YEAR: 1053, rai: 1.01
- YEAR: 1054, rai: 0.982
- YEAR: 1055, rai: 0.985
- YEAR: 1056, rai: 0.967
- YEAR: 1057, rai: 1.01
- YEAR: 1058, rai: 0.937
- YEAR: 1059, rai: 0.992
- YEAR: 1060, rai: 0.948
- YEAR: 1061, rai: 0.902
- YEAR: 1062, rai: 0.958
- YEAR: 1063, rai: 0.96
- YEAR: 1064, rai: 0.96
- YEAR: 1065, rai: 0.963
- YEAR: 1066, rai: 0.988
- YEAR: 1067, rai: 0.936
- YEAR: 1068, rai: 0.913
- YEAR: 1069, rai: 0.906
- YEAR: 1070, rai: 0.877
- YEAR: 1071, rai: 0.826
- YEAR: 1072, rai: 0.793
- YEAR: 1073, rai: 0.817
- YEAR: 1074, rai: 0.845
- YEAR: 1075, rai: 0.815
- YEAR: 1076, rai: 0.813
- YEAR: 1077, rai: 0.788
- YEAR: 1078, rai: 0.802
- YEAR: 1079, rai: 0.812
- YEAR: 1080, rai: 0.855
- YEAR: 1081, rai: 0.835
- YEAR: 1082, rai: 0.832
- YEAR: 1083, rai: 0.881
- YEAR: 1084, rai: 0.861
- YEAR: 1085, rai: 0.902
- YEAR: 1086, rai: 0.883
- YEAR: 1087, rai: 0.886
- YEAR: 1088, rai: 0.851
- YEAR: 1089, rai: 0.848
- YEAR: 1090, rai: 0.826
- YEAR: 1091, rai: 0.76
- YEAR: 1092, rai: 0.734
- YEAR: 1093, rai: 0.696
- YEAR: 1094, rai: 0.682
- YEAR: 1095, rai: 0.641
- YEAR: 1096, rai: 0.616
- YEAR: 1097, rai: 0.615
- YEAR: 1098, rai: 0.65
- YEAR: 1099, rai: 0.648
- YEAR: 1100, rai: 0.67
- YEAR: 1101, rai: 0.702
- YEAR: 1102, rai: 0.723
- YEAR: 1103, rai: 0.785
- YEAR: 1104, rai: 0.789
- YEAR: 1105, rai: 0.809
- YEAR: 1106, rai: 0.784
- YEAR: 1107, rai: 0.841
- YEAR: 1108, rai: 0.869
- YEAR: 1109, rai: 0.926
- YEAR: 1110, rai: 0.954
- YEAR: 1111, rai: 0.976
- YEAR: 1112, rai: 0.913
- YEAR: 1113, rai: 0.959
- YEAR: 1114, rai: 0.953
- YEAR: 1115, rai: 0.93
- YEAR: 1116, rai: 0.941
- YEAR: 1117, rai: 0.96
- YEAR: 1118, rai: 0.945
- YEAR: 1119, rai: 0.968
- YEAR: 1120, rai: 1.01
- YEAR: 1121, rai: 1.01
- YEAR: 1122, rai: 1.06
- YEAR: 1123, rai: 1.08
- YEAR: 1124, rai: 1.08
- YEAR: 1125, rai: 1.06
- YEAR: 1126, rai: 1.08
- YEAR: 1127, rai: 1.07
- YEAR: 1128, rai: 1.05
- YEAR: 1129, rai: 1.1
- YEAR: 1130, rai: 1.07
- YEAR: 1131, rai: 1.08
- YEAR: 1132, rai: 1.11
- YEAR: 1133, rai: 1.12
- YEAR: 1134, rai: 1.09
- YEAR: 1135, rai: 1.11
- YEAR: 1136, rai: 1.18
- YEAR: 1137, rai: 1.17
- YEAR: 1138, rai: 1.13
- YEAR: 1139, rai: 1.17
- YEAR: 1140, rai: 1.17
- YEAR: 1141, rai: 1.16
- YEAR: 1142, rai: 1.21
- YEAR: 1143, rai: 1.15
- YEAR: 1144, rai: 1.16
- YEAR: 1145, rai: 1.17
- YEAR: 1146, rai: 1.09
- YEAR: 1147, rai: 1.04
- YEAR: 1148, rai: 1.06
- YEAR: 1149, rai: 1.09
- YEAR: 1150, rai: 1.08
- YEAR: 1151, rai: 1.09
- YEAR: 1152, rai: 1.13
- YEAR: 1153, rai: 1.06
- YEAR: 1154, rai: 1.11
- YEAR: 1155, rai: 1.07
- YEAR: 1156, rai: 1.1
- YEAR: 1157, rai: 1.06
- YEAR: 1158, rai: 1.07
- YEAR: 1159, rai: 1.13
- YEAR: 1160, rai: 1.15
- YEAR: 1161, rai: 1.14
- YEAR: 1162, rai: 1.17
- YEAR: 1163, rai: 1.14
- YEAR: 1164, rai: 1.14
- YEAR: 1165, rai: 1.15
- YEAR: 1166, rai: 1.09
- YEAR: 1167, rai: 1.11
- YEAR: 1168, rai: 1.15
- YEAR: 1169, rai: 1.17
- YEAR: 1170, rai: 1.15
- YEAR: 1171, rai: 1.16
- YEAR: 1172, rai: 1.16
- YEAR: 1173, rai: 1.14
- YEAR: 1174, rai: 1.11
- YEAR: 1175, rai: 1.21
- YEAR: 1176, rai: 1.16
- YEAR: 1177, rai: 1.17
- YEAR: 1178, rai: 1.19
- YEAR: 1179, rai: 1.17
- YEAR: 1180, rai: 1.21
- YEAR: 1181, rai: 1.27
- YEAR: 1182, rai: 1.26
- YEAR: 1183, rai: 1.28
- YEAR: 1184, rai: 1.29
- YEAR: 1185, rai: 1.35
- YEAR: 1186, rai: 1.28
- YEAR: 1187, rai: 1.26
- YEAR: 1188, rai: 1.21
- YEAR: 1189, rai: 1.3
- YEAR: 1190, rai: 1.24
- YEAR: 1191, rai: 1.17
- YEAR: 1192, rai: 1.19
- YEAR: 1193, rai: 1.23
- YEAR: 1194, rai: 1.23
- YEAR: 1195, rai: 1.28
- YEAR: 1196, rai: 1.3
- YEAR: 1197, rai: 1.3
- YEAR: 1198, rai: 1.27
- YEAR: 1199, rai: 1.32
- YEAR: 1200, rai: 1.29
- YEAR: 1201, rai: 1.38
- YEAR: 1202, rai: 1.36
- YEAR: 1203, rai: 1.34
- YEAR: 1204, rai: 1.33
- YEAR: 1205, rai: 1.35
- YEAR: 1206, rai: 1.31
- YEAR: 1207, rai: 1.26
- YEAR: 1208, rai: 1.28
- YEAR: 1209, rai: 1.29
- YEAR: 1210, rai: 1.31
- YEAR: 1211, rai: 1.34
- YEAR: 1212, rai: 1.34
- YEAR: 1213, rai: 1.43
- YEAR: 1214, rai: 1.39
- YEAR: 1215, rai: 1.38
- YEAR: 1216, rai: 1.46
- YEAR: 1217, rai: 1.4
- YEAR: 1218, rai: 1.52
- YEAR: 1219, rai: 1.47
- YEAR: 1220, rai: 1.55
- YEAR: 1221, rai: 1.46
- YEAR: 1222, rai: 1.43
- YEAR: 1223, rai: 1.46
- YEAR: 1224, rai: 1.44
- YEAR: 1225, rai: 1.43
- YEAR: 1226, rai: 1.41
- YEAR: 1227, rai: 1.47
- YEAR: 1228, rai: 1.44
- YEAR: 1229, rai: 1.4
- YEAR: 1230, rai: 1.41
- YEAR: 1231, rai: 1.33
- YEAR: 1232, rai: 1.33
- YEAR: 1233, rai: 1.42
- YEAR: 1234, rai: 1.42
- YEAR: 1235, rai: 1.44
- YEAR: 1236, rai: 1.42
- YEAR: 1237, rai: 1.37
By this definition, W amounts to 7.2 yr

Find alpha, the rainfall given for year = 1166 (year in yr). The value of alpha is 1.09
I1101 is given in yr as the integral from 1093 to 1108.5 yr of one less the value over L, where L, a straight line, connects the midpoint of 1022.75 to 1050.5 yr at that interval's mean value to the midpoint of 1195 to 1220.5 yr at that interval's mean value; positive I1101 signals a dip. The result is 4.8 yr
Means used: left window 0.858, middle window 0.721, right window 1.36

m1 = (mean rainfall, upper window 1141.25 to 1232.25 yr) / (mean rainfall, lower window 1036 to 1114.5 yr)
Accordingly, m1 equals 1.46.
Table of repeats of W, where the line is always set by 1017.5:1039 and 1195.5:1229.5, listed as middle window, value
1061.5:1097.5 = 5.32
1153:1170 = 1.47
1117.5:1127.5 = 0.66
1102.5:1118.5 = 2.66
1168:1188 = 1.07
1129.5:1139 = 0.20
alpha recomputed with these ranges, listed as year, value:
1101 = 0.702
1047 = 0.921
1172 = 1.16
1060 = 0.948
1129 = 1.1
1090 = 0.826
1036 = 0.833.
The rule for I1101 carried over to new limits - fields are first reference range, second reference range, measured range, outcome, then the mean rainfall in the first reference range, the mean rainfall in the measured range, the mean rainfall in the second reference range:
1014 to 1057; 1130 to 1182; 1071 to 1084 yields 1.9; 0.872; 0.826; 1.14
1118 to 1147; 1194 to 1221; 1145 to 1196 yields 2.6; 1.1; 1.17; 1.36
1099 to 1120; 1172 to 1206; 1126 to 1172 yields -2.7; 0.868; 1.12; 1.26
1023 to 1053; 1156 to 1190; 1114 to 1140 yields 0.3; 0.868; 1.06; 1.18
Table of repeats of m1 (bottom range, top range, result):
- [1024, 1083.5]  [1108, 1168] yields 1.22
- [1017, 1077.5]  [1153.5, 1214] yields 1.39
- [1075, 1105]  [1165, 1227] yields 1.67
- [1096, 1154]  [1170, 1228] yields 1.32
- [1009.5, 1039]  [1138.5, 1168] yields 1.35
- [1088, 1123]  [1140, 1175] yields 1.35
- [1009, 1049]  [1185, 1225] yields 1.58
